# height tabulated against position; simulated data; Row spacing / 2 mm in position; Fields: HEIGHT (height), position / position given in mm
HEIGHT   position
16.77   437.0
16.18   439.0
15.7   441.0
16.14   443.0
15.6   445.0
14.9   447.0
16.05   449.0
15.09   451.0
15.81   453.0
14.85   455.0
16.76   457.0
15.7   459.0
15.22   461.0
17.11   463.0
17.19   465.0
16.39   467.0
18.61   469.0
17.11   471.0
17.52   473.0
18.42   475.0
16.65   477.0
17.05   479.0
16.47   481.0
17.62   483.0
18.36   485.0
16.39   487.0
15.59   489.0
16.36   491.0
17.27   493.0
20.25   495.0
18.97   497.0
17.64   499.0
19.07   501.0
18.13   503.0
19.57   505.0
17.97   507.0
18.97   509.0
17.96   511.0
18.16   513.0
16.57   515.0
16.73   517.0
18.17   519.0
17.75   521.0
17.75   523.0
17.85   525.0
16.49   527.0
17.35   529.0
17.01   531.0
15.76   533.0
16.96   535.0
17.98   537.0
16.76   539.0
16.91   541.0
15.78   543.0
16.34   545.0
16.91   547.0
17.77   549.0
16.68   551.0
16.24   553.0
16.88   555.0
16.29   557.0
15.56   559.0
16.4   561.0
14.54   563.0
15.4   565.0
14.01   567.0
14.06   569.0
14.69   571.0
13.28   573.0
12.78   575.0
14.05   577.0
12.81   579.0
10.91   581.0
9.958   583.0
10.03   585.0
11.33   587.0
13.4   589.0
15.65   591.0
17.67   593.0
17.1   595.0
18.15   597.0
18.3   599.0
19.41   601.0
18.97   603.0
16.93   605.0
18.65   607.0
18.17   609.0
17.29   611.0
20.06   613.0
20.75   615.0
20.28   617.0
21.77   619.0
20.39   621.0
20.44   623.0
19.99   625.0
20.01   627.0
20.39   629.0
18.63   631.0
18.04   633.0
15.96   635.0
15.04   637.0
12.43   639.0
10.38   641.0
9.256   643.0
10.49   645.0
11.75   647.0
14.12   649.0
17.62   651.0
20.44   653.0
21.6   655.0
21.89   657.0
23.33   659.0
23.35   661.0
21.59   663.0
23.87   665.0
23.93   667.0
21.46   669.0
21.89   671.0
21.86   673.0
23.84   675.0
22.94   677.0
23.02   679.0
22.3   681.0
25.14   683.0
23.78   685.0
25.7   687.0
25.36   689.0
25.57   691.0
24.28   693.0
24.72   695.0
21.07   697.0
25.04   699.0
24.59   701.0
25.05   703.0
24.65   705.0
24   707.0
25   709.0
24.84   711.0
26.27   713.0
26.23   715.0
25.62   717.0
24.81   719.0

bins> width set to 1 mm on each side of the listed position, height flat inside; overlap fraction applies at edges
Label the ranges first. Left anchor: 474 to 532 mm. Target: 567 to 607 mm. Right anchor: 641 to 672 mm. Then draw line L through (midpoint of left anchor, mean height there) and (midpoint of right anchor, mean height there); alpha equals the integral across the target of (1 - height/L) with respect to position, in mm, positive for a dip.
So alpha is 7.7 mm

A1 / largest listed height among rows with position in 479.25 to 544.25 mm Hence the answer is 20.25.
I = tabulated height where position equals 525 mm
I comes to 17.85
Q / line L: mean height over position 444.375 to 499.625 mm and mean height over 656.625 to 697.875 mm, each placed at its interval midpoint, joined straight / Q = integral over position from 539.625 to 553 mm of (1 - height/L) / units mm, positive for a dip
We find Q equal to 1.7 mm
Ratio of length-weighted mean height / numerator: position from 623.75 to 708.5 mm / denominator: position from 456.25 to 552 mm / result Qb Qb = 1.20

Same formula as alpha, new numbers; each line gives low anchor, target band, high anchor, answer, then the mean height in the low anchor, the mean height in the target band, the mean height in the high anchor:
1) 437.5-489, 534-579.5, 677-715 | 9.29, 16.5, 15.6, 24.5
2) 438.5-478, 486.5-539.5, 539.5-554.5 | -3.46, 16.4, 17.6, 16.7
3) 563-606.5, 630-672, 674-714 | 5.60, 14.8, 18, 24.4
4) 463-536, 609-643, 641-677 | 1.82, 17.6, 18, 19.4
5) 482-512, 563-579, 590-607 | 3.47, 18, 14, 17.8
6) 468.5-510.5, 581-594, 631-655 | 2.41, 17.8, 12.8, 14.6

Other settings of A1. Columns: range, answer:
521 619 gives 21.77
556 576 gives 16.4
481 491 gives 18.36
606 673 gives 23.93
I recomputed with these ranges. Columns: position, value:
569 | 14.06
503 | 18.13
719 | 24.81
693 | 24.28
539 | 16.76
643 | 9.256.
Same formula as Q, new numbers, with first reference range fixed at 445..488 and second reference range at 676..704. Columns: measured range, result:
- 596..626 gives 3.1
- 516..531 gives 0.9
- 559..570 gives 2.7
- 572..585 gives 5.3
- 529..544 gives 1.7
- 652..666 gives 0.5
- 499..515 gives -0.3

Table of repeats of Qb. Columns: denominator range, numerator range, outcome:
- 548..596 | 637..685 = 1.35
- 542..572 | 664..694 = 1.49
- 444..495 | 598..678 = 1.14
